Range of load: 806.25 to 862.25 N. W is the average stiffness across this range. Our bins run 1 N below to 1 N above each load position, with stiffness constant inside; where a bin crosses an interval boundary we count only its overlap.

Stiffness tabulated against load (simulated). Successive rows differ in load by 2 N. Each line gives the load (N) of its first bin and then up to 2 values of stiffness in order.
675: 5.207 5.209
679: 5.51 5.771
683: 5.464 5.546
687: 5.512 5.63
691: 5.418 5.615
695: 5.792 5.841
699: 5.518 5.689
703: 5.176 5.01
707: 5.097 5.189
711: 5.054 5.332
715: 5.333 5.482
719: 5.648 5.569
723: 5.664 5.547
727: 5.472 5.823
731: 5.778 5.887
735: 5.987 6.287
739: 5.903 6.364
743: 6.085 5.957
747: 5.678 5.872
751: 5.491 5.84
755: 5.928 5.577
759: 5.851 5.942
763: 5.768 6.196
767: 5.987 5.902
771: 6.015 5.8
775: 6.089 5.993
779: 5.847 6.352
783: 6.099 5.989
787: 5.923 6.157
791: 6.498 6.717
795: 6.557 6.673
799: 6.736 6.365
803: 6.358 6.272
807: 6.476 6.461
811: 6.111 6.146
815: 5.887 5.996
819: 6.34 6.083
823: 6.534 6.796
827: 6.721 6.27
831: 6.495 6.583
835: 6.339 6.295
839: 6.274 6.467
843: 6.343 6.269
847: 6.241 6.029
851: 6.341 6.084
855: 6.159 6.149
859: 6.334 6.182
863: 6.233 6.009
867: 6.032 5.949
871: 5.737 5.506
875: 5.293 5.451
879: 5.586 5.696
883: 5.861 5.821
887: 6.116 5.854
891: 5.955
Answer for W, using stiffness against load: 6.3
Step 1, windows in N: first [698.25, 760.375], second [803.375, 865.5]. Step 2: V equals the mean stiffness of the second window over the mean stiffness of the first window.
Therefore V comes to 1.11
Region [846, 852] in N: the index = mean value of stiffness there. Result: 6.2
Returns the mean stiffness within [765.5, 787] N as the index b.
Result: 6.01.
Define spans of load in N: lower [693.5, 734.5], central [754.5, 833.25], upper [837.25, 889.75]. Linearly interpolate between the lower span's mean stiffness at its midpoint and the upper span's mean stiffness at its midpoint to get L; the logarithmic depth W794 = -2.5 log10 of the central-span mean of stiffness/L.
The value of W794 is -0.08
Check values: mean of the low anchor 5.5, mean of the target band 6.21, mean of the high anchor 6.01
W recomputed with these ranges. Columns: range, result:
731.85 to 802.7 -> 6.07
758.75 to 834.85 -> 6.24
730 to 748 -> 5.99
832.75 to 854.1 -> 6.29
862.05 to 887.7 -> 5.79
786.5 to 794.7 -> 6.37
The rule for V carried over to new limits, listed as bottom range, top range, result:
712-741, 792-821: 1.11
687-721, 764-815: 1.15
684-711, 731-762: 1.08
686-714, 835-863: 1.15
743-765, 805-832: 1.09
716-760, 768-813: 1.08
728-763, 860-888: 0.99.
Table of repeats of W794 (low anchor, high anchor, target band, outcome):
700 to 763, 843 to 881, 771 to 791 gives -0.05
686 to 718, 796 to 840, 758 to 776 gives 0.00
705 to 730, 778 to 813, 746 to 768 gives 0.01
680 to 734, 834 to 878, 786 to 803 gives -0.11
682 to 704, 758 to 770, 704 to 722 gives 0.07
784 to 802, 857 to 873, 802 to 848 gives -0.02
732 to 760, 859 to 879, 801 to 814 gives -0.08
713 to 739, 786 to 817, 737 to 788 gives 0.01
